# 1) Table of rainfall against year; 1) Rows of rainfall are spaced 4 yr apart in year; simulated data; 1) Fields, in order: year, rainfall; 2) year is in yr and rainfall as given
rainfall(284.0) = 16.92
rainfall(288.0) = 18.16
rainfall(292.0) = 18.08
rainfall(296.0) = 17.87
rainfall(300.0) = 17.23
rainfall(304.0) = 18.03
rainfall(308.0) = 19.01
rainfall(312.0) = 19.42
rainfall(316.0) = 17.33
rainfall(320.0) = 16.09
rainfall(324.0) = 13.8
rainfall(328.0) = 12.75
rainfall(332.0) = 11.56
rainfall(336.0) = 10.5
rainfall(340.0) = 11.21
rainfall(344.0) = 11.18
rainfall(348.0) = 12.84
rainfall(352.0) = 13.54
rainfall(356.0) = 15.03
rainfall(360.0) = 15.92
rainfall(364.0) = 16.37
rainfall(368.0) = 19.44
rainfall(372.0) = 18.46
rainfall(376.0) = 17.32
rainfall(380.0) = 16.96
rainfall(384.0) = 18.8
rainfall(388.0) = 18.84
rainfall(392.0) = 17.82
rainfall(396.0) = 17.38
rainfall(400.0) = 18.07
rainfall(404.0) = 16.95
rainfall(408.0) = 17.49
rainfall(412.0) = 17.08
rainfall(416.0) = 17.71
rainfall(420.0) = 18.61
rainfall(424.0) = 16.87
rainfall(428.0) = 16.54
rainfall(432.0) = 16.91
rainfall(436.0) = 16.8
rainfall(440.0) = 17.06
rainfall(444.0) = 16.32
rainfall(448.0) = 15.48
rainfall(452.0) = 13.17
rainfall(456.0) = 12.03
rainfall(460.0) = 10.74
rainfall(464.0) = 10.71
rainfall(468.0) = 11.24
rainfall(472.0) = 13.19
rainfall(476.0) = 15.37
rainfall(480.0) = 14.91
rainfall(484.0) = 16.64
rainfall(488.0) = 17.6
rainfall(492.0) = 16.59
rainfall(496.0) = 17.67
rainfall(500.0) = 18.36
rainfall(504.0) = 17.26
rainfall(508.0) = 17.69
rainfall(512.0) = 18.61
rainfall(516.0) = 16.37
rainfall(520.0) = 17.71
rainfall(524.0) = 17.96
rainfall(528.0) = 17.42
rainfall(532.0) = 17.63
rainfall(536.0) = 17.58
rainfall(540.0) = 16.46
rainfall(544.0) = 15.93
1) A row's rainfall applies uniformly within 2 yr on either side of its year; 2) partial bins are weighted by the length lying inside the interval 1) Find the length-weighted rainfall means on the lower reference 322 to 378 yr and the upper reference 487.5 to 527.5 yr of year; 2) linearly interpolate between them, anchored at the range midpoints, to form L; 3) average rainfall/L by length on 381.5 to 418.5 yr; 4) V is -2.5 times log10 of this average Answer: -0.16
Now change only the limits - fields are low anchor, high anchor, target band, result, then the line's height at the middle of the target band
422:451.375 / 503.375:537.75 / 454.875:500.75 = 0.17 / 17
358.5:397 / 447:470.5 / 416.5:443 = -0.21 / 14.1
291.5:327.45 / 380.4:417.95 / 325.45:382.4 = 0.20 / 17.5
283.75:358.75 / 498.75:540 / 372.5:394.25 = -0.13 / 16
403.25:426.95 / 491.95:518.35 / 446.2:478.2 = 0.35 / 17.5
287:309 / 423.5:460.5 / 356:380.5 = -0.04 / 16.7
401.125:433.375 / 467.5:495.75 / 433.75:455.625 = 0.07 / 16.5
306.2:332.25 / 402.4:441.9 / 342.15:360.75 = 0.20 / 16.4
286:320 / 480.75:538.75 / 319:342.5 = 0.39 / 17.9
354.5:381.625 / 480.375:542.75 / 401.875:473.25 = 0.13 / 17.2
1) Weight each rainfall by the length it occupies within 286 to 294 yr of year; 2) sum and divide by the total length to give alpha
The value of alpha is 18.1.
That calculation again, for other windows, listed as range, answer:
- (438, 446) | 16.7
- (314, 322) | 16.7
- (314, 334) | 14.3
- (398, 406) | 17.5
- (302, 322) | 18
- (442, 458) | 14.2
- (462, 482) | 13.1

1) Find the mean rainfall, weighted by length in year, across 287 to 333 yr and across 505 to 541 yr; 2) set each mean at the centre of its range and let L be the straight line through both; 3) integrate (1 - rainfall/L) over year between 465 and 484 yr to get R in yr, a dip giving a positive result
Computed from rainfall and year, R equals 3.83 yr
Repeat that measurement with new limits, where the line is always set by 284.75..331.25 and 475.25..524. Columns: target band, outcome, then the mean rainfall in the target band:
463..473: 3.2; 11.7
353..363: 0.9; 15.4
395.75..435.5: -0.7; 17.3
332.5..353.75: 6.4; 11.8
